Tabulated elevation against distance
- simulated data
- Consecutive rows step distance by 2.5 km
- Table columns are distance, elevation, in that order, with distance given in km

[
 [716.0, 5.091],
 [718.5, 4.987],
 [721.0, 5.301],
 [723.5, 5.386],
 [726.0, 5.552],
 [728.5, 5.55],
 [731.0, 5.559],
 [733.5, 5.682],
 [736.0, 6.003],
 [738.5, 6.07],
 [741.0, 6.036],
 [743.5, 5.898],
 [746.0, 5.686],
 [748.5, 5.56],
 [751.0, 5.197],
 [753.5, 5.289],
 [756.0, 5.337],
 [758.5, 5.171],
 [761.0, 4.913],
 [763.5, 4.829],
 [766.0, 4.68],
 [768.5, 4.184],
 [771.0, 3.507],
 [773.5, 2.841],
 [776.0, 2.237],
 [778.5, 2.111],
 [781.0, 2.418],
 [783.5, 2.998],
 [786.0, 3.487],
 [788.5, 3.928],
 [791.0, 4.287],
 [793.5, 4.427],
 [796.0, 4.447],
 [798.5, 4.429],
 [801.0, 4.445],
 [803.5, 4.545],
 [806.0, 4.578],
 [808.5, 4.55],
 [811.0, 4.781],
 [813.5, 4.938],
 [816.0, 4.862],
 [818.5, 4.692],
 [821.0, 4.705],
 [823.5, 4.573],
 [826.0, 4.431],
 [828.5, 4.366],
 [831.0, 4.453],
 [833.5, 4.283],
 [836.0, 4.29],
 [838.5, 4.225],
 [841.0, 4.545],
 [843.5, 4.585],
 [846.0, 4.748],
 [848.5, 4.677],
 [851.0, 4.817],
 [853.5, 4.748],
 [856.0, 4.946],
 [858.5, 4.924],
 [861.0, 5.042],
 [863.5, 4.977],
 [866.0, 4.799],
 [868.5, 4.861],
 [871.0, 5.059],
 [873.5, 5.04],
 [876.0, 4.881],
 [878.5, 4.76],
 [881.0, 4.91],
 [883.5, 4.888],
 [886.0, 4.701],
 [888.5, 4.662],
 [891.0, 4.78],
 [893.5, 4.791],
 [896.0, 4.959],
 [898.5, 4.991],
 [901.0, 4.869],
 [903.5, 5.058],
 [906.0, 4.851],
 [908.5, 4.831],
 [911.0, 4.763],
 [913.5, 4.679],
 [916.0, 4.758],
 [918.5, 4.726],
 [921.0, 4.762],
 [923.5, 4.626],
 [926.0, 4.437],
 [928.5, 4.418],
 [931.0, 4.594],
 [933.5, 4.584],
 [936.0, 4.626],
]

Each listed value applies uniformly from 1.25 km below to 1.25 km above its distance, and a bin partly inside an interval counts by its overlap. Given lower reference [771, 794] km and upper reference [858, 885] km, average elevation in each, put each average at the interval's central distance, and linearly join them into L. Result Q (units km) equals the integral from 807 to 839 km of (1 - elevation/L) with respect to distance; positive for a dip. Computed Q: -4.9 km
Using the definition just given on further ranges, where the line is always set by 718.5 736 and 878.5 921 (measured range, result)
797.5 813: 1.8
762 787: 9.3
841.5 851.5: 0.7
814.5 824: 0.8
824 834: 1.4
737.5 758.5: -0.7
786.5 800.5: 2.6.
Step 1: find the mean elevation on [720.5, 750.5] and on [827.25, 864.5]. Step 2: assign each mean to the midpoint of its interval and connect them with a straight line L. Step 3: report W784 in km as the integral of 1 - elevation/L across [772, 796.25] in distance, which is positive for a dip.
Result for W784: 9.01 km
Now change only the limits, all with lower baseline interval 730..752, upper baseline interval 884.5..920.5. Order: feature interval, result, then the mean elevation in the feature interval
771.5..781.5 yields 5.52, 2.48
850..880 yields 0.75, 4.91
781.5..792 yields 3.66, 3.57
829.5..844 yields 2.26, 4.39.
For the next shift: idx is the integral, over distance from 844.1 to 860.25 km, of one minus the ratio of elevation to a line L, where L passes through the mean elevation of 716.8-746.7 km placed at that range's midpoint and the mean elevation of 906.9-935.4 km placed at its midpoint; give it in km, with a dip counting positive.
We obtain 0.7 km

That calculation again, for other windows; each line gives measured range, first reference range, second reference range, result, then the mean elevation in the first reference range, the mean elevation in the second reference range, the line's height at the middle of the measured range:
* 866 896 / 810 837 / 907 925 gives -1.1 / 4.58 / 4.73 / 4.67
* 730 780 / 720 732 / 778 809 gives 0.4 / 5.47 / 3.92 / 4.81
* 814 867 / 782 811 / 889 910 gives -1.9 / 4.2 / 4.88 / 4.49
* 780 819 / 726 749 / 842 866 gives 7.5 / 5.78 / 4.82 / 5.27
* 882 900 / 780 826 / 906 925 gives -0.7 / 4.3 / 4.74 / 4.64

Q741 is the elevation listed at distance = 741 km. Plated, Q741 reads 6.036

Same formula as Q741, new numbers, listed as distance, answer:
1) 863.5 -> 4.977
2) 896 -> 4.959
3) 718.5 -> 4.987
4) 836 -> 4.29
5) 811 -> 4.781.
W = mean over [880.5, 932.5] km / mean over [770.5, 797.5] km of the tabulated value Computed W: 1.43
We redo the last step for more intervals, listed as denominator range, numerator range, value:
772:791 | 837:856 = 1.57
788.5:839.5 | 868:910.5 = 1.08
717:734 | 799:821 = 0.86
